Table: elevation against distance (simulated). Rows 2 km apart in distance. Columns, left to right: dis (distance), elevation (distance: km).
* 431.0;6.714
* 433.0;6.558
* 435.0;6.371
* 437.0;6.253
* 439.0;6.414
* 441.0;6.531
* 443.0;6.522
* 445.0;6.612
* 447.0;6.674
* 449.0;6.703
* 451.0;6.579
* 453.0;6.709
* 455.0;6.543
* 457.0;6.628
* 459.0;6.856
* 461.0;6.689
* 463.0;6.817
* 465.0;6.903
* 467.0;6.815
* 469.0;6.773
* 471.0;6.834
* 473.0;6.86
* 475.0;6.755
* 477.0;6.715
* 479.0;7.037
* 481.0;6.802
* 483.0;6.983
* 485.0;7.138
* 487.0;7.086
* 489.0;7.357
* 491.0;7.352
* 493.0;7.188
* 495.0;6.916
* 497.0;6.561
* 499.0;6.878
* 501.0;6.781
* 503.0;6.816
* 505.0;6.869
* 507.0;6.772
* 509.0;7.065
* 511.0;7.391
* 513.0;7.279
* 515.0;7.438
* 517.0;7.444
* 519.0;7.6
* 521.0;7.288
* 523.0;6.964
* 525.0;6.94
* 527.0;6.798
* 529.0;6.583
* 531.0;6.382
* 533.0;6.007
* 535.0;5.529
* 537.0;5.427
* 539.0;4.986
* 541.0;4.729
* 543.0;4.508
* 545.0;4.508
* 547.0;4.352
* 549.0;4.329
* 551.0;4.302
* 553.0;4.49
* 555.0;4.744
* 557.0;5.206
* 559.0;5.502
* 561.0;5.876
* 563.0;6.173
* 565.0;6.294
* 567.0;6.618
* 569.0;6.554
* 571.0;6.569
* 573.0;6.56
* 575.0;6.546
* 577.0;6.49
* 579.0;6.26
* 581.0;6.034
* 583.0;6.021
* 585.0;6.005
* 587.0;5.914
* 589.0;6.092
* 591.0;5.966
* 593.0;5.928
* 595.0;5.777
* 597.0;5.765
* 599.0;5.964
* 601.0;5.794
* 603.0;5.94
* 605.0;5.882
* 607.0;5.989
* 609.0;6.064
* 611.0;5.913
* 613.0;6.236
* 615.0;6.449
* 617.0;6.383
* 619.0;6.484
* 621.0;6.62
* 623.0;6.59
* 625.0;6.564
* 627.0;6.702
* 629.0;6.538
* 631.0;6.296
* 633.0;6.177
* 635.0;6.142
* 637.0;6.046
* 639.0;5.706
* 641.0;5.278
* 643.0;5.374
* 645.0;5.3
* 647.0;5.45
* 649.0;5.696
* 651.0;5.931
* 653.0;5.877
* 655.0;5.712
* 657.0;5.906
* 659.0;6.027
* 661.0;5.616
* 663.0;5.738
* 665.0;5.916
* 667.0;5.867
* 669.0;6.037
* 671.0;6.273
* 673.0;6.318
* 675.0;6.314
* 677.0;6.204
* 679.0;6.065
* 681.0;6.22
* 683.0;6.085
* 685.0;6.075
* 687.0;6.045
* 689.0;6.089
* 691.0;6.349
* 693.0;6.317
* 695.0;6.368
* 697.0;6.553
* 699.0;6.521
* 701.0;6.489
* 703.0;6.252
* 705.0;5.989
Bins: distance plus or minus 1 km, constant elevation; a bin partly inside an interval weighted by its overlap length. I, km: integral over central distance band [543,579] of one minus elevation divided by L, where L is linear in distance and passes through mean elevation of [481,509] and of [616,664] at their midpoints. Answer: 5.2 km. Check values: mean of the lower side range 6.97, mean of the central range 5.58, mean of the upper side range 6.01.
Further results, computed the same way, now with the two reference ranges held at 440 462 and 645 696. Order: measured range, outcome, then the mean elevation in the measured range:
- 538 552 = 4.04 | 4.53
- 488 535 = -3.55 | 6.95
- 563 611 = 0.93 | 6.13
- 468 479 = -0.39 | 6.81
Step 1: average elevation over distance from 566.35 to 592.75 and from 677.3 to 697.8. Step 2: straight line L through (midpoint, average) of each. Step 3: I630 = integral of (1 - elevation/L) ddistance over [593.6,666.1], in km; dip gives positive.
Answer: 2.85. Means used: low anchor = 6.26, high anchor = 6.21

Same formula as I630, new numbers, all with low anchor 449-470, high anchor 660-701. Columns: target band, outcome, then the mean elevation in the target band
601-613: 0.72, 5.97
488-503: -0.80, 6.99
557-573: 0.67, 6.18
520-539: 0.55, 6.36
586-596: 0.71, 5.94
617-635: -0.49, 6.47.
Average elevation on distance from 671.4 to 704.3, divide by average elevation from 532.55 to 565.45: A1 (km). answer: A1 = 1.23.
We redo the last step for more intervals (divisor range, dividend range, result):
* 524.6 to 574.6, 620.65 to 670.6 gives 1.07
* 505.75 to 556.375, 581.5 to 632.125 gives 1.03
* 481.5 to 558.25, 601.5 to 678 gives 0.96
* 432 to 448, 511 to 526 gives 1.12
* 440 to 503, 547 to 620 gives 0.86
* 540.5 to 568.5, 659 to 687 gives 1.18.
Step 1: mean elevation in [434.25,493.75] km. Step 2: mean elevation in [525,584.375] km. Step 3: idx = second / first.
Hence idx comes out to 0.8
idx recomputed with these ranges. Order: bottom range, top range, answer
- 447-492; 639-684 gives 0.86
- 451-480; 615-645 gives 0.91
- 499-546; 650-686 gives 0.93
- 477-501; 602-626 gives 0.89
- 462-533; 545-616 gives 0.84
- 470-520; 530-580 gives 0.79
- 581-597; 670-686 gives 1.04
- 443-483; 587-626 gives 0.91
